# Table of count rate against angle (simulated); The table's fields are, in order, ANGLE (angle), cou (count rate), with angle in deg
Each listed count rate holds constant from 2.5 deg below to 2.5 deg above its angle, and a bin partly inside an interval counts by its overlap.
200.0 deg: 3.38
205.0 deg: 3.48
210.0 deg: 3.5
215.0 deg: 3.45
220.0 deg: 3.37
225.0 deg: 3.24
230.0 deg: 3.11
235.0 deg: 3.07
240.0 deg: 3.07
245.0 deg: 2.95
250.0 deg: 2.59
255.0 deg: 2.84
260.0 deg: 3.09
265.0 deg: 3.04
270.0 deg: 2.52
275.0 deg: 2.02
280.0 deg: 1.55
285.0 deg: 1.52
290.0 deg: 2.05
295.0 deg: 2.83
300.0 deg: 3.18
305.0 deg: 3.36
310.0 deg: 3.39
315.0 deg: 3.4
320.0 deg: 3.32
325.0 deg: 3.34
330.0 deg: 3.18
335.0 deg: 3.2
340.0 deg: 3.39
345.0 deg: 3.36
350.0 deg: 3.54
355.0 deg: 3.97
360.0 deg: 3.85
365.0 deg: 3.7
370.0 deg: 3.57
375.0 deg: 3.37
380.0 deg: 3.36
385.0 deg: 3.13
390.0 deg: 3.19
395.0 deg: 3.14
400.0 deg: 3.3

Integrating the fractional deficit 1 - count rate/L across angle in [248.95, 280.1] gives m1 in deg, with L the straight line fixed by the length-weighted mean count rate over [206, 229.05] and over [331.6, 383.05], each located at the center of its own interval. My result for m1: 7.6 deg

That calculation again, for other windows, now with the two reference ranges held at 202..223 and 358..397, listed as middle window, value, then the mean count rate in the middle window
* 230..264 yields 4.8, 2.95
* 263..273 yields 2.1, 2.73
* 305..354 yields 0.8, 3.37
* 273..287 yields 7.1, 1.69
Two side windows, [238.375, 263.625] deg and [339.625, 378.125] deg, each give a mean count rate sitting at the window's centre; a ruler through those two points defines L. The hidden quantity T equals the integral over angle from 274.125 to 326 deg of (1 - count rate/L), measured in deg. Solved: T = 8.3 deg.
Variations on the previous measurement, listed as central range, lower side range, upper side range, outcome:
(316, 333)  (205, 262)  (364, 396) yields -0.1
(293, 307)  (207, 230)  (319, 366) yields 1.3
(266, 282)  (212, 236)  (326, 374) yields 5.8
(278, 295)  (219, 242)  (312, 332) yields 7.2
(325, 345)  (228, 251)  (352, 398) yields 0.3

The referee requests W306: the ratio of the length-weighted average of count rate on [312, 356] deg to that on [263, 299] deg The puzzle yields 1.51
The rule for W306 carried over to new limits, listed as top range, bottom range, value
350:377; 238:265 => 1.26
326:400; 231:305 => 1.30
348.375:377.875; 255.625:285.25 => 1.54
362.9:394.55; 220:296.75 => 1.27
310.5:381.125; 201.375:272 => 1.12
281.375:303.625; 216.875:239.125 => 0.75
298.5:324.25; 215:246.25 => 1.05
